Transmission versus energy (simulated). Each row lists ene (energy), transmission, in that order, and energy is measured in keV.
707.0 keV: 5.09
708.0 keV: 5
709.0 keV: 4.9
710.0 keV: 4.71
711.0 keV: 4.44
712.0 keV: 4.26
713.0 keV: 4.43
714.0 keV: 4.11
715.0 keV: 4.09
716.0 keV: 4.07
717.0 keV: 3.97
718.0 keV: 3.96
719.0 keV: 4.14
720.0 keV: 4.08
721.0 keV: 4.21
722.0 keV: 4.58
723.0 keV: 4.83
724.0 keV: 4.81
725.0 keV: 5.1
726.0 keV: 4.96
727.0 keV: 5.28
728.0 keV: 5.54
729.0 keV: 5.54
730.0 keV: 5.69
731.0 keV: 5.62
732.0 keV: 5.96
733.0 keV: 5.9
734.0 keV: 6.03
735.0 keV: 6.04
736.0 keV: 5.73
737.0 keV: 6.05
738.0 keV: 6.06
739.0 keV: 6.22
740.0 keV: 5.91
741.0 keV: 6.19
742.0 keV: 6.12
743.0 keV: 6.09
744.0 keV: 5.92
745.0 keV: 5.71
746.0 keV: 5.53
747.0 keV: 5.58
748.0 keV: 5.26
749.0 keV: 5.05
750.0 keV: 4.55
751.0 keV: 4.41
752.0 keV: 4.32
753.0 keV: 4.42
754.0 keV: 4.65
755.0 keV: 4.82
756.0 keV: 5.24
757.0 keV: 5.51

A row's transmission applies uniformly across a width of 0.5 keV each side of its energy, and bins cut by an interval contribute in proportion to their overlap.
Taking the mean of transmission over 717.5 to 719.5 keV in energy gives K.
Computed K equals 4.05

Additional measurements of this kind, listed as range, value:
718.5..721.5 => 4.14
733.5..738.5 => 5.98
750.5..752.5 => 4.37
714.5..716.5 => 4.08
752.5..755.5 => 4.63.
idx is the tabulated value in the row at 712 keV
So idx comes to 4.26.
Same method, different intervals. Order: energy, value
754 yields 4.65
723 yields 4.83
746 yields 5.53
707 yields 5.09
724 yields 4.81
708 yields 5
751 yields 4.41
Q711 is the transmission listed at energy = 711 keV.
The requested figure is 4.44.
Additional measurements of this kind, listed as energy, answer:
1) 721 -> 4.21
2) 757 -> 5.51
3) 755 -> 4.82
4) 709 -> 4.9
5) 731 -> 5.62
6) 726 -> 4.96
